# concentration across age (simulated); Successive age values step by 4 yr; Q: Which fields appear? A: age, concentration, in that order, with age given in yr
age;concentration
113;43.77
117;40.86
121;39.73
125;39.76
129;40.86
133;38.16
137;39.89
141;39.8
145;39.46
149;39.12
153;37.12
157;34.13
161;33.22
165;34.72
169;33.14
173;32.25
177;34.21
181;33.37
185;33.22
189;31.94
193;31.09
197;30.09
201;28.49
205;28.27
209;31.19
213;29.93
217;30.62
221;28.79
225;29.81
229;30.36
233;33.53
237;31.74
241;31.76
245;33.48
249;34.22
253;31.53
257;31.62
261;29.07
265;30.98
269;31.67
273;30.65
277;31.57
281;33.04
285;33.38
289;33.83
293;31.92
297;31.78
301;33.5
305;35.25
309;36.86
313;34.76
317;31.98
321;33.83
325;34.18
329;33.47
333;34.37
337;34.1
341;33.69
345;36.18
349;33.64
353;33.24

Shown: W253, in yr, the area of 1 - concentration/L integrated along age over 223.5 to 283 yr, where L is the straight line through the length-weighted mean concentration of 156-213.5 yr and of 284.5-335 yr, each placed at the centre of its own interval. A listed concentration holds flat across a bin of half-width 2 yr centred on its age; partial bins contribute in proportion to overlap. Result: 2.3 yr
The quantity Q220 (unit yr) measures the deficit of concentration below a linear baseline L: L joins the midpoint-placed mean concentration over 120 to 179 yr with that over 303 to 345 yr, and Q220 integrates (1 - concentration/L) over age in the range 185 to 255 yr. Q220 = 9.5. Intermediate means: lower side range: 37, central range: 31.1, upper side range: 34.3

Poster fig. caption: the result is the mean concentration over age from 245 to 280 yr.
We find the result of 31.6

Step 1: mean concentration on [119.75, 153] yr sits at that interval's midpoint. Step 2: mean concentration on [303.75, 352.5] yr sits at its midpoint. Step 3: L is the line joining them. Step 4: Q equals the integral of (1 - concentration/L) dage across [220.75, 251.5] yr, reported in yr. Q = 4.1 yr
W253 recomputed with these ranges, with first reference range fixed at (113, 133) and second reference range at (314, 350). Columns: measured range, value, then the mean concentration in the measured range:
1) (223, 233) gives 1.7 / 30.8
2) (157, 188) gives 4.4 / 33.4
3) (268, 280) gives 1.5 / 31.4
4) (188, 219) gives 6.4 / 30.1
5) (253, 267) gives 2.1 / 30.7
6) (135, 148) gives 0.1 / 39.7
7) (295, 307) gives 0.5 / 33.5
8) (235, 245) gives 1.3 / 32.1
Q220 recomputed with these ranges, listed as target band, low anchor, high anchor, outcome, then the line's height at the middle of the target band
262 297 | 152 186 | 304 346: 2.2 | 34.2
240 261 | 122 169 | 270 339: 1.6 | 34.9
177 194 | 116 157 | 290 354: 2.3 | 37.8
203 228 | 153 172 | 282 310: 3.0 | 33.9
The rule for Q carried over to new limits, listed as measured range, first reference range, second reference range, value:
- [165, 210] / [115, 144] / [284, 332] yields 7.3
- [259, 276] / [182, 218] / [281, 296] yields 0.9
